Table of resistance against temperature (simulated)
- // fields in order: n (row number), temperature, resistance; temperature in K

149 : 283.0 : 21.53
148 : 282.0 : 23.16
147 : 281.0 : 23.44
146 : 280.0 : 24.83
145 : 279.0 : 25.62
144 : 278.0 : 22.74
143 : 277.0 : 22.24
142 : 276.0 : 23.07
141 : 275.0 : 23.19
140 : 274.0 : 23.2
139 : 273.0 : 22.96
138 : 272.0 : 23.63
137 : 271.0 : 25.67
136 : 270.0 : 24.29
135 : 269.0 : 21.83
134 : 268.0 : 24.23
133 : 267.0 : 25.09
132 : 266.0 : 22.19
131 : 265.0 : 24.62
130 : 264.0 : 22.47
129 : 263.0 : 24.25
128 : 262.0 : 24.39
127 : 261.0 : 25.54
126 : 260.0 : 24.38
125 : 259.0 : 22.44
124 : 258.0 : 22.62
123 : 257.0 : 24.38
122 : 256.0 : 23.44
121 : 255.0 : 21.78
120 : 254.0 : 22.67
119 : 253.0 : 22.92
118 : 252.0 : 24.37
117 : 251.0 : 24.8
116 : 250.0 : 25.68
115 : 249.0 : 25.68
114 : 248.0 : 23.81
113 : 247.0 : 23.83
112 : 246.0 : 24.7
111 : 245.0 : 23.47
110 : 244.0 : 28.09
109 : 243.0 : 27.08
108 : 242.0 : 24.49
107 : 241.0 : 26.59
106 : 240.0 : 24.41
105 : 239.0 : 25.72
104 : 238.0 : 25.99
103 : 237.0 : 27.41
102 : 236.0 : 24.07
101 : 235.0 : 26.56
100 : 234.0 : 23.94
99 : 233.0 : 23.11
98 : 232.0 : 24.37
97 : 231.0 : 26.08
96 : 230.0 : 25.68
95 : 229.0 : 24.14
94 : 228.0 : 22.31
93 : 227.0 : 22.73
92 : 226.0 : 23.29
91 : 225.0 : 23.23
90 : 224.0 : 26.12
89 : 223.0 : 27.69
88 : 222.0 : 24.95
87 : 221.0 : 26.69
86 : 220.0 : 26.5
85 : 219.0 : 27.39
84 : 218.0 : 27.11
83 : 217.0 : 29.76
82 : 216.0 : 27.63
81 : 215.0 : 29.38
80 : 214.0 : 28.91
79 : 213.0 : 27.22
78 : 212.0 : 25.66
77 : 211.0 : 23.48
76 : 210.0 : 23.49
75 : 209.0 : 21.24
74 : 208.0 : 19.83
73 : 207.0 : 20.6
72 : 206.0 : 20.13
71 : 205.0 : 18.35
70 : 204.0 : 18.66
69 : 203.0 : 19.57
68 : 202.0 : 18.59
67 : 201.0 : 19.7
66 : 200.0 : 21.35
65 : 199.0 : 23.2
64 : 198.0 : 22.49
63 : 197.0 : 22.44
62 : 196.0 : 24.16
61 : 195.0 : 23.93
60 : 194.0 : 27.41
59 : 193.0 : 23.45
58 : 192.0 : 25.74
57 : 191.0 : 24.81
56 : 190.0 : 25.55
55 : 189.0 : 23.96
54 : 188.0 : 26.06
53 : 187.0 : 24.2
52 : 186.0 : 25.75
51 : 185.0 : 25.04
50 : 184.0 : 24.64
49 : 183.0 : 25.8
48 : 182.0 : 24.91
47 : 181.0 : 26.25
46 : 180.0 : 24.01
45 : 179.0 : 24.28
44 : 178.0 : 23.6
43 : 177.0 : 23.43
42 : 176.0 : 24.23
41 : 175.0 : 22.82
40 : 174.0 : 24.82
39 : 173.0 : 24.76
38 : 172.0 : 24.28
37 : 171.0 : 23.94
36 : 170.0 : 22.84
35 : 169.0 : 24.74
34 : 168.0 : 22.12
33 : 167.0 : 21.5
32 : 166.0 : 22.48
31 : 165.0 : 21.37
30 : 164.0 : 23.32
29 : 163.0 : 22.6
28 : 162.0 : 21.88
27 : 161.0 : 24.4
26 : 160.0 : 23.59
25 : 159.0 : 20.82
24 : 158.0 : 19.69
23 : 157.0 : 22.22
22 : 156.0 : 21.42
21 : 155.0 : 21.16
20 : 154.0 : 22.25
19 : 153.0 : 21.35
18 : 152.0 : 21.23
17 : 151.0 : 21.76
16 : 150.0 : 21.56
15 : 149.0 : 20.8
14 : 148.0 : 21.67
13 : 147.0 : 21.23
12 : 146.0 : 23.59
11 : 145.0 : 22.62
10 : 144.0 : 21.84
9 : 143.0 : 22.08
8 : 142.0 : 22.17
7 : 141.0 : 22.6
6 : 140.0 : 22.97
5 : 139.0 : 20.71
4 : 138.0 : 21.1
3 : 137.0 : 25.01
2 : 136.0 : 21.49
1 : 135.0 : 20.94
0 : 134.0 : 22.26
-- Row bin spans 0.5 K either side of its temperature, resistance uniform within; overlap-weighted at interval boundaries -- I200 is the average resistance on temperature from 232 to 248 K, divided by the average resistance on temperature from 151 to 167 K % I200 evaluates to 1.15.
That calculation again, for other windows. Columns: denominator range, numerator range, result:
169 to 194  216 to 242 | 1.03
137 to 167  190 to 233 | 1.09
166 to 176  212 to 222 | 1.17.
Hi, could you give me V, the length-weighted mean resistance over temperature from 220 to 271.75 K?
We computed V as 24.5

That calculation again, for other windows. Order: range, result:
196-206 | 20.6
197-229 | 23.8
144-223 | 23.5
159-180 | 23.3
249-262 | 23.9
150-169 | 22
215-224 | 27.3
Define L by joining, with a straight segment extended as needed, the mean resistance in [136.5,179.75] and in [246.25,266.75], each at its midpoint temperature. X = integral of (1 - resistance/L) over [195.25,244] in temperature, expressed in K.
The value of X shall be -1.9 K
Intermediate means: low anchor 22.5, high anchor 23.8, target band 24.3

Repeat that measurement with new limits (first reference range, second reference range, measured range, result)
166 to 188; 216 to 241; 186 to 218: 1.47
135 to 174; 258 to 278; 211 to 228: -2.39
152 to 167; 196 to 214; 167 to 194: -3.15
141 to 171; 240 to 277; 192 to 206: 0.65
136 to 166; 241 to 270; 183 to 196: -1.27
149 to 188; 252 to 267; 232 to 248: -1.21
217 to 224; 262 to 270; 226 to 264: 0.95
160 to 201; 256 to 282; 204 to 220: -0.48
